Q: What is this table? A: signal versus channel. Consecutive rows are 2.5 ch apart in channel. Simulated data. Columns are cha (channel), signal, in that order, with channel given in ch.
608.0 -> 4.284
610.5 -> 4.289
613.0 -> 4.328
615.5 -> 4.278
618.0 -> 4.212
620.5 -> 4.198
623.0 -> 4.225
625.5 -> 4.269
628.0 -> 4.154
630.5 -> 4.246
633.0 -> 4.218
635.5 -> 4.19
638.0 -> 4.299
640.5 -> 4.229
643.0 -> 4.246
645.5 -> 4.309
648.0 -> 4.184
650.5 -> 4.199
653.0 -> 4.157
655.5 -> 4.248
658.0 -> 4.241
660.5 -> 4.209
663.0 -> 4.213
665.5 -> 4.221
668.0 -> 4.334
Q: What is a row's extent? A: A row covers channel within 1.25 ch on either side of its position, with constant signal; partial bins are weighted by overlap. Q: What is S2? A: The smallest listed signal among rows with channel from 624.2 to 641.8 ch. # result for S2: 4.154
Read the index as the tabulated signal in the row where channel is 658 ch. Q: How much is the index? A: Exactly 4.241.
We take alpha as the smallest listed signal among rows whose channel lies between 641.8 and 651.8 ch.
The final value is 4.184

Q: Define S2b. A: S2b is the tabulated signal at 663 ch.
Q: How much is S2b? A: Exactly 4.213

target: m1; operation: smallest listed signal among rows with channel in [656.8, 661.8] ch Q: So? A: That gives 4.209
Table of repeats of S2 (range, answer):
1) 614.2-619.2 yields 4.212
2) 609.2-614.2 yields 4.289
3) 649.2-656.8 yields 4.157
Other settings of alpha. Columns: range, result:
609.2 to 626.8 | 4.198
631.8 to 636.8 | 4.19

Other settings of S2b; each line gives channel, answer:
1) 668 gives 4.334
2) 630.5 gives 4.246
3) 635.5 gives 4.19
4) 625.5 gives 4.269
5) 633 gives 4.218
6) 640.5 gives 4.229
